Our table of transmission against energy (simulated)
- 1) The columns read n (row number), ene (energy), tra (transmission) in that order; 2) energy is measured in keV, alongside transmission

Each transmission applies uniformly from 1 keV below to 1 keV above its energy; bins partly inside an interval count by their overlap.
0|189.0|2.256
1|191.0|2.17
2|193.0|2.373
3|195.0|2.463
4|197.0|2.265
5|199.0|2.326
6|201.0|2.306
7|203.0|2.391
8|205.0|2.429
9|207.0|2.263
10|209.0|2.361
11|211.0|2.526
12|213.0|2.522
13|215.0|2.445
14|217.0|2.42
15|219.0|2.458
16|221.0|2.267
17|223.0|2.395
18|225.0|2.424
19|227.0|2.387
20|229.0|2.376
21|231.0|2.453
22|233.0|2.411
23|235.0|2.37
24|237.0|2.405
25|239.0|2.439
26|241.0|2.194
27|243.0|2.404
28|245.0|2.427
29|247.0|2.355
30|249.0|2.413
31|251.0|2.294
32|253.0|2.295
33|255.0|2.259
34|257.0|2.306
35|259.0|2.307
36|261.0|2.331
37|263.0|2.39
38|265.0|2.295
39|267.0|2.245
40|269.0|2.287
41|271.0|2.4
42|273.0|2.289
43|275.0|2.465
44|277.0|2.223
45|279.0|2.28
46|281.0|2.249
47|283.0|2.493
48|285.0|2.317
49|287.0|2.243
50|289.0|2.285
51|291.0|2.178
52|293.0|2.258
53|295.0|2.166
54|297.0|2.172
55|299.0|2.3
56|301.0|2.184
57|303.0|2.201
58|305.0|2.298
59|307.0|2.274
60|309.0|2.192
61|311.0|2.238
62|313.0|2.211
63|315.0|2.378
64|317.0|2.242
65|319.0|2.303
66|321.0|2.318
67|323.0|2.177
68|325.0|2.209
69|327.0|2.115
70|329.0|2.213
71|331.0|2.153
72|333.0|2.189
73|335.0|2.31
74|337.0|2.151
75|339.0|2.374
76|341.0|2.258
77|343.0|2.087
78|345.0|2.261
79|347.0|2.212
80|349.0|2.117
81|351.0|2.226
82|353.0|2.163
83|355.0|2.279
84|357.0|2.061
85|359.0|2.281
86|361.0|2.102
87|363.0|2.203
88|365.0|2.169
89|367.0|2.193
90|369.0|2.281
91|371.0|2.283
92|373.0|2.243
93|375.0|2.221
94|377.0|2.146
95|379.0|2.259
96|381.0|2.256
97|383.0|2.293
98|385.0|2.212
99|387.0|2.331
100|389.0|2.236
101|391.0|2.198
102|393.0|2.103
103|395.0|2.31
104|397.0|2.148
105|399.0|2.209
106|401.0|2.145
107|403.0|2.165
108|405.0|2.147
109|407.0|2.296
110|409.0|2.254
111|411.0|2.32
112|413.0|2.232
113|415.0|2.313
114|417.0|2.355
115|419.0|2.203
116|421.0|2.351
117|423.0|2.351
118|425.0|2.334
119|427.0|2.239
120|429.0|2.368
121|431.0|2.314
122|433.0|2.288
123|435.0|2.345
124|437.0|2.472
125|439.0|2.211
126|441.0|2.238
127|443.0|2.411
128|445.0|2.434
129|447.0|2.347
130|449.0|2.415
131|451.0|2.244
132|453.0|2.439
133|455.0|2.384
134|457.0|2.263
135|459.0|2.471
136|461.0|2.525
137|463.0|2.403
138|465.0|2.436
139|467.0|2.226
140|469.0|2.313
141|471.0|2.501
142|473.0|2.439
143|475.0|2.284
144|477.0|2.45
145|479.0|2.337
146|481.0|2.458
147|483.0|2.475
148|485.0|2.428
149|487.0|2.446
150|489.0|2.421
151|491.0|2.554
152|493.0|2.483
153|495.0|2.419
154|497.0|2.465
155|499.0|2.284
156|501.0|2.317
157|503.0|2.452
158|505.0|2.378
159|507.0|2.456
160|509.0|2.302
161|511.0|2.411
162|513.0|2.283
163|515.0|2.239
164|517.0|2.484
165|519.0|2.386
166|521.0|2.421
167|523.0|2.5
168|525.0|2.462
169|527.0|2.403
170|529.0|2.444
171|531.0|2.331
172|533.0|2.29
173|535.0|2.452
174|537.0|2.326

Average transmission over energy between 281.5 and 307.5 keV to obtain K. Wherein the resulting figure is 2.26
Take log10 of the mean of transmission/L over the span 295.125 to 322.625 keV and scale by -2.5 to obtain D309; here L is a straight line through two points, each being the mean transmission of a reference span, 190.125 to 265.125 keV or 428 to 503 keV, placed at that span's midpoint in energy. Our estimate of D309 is 0.06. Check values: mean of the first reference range 2.37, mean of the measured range 2.25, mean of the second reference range 2.39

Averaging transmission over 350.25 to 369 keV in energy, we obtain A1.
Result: 2.19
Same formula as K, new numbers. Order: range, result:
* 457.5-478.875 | 2.4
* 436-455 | 2.36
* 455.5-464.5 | 2.41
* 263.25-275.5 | 2.33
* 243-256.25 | 2.34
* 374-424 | 2.24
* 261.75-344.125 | 2.26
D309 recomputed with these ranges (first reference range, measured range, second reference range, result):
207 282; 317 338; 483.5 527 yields 0.08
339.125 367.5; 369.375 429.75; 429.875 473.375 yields 0.01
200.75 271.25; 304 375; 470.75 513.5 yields 0.08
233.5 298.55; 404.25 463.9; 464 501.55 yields 0.03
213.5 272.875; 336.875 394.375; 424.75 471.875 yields 0.07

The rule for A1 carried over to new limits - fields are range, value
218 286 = 2.35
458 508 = 2.42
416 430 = 2.31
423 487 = 2.37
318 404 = 2.21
